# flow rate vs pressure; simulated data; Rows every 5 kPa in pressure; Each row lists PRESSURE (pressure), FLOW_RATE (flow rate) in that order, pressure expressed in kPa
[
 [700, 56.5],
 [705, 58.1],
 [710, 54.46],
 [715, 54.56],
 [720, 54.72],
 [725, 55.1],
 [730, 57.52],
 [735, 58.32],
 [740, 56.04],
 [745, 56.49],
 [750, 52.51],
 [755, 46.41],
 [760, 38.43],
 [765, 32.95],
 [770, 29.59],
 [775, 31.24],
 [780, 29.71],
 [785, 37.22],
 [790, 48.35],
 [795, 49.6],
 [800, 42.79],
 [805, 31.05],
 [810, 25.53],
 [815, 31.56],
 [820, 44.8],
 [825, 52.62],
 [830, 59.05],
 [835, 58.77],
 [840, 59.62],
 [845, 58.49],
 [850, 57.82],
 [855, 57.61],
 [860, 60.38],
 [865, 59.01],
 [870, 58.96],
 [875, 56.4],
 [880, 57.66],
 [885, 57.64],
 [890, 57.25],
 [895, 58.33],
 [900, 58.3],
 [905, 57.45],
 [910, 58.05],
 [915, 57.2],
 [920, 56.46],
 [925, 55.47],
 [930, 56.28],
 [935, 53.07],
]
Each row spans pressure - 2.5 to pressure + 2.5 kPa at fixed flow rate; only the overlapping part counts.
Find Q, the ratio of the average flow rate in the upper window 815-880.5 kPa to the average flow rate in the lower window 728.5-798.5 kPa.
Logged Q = 1.3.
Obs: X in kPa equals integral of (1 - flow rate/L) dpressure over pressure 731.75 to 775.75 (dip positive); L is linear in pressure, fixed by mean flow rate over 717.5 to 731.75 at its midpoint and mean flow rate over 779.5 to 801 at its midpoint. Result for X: 4.3 kPa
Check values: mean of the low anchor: 55.7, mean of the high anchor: 42.5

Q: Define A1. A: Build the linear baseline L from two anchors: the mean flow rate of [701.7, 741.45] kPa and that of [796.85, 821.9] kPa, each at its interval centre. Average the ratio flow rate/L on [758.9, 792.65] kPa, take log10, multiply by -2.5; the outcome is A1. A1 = 0.21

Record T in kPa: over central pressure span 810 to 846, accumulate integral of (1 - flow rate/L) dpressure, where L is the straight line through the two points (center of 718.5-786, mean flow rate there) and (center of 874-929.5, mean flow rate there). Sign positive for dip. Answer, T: 1.1 kPa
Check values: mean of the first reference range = 45.5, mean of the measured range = 50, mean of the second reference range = 57.3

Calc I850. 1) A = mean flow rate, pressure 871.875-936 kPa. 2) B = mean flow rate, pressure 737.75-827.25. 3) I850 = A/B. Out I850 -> 1.39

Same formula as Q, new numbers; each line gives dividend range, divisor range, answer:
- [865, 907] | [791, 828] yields 1.43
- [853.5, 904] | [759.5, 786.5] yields 1.78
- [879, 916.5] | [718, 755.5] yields 1.05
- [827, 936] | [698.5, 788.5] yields 1.21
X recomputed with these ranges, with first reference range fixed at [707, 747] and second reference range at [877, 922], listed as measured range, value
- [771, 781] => 4.6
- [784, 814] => 9.4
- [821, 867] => -0.5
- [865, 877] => -0.1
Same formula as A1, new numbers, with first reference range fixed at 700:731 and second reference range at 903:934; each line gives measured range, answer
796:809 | 0.45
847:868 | -0.04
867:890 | -0.02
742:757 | 0.08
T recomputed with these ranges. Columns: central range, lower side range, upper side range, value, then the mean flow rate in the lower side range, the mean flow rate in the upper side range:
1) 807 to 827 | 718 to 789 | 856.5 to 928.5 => 5.1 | 45.4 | 57.7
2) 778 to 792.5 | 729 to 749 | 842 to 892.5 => 4.7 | 56.7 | 58.1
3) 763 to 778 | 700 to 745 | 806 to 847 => 6.1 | 56.1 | 48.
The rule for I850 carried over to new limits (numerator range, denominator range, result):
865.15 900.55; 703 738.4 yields 1.03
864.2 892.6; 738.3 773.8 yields 1.32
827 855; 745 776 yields 1.45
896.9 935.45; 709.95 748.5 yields 1.02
